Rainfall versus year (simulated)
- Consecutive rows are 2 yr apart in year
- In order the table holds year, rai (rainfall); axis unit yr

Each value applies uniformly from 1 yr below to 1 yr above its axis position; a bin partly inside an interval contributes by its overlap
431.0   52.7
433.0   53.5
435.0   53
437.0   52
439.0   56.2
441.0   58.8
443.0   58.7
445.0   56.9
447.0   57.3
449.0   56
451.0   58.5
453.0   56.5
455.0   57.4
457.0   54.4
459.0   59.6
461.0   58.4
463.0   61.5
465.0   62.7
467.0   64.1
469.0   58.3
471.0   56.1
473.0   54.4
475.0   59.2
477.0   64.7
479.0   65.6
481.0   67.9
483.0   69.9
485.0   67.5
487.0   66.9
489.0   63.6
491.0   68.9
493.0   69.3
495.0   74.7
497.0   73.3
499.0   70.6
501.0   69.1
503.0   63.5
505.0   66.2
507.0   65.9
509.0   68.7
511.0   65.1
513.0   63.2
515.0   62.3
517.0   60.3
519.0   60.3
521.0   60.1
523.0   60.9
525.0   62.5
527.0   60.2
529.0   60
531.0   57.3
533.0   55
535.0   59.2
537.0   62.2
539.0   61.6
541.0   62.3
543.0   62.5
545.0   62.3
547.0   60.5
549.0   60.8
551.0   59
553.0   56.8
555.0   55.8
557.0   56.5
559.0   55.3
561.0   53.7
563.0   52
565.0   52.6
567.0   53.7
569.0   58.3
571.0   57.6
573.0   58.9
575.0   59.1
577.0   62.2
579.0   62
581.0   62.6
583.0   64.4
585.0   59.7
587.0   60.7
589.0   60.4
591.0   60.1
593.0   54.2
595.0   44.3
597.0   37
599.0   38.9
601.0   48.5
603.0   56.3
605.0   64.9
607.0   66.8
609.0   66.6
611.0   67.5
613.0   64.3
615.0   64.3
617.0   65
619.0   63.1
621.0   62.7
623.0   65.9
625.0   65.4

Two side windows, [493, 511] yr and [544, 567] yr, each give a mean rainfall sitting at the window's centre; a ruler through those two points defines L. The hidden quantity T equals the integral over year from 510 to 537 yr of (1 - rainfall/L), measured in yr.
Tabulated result 1.43 yr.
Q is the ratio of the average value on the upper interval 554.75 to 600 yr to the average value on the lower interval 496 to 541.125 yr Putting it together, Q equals 0.88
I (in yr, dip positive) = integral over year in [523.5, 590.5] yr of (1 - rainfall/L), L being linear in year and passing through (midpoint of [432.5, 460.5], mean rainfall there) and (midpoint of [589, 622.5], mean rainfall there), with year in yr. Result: -1.79 yr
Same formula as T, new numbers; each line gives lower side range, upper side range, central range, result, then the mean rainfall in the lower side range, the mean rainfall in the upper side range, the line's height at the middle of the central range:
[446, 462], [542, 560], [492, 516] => -4.0 yr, 57.3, 58.8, 58.1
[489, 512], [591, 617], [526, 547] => 1.3 yr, 68.4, 56.6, 64.3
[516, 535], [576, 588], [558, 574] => 1.6 yr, 59.6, 61.9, 61.3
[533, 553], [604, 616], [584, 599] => 2.7 yr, 60.6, 65.7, 64.3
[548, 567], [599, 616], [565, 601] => 1.5 yr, 55.7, 61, 58.4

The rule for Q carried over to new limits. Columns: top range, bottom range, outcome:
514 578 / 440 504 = 0.94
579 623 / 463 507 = 0.90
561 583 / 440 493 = 0.95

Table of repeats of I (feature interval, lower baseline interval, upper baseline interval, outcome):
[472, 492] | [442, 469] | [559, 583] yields -2.2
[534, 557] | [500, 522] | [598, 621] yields 1.0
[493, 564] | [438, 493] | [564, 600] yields -4.3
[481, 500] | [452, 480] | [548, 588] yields -3.3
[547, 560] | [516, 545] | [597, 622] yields 0.6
